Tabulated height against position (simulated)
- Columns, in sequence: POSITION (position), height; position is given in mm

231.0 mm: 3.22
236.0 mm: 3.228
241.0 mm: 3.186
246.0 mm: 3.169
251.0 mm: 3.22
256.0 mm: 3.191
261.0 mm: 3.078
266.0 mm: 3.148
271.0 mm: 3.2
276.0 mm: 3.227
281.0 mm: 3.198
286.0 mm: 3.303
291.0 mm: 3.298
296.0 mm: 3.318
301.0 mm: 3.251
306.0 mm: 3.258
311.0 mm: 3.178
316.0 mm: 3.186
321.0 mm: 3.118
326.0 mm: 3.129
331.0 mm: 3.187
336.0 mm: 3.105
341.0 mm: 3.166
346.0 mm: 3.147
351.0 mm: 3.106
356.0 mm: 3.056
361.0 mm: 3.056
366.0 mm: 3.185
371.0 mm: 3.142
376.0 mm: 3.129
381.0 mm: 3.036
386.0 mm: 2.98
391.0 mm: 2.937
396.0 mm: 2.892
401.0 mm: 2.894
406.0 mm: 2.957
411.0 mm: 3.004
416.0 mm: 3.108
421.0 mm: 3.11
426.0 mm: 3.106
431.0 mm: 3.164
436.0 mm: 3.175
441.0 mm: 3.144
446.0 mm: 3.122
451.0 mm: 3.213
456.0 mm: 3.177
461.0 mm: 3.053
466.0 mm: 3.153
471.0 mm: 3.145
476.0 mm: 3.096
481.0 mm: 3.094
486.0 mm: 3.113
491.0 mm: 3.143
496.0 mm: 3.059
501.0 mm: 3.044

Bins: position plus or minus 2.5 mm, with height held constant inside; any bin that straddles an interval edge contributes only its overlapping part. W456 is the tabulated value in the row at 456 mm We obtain 3.177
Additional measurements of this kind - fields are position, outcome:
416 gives 3.108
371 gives 3.142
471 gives 3.145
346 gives 3.147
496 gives 3.059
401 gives 2.894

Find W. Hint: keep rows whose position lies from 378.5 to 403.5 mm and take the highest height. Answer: 3.036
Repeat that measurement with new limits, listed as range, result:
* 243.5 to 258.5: 3.22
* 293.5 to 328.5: 3.318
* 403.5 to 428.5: 3.11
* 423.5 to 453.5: 3.213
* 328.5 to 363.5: 3.187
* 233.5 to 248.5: 3.228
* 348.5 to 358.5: 3.106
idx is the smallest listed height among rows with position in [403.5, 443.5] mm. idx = 2.957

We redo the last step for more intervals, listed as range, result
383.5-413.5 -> 2.892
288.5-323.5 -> 3.118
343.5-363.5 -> 3.056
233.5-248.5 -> 3.169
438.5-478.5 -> 3.053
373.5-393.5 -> 2.937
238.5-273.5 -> 3.078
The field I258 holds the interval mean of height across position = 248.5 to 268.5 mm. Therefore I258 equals 3.16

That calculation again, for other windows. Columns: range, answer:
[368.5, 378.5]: 3.14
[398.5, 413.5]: 2.95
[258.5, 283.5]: 3.17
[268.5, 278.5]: 3.21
